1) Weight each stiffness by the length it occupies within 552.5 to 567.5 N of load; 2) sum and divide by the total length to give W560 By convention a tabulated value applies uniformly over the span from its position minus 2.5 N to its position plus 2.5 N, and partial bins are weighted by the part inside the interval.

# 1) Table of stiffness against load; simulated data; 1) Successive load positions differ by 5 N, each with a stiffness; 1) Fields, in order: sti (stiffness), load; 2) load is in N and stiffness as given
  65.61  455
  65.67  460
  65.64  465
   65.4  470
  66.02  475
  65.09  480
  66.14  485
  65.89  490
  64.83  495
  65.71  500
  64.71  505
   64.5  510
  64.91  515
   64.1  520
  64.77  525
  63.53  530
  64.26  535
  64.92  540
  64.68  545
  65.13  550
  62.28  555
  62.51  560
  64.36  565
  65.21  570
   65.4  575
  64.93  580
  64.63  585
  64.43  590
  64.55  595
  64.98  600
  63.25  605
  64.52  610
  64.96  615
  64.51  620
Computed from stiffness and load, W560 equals 63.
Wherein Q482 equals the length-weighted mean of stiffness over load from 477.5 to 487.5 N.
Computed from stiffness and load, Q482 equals 65.6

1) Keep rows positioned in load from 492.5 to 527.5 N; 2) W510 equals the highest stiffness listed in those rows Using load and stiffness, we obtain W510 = 65.71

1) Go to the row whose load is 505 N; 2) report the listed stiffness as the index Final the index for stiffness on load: 64.71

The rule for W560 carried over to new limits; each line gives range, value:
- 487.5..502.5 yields 65.5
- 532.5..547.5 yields 64.6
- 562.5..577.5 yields 65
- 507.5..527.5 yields 64.6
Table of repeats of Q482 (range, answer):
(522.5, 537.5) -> 64.2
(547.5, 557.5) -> 63.7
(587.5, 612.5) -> 64.3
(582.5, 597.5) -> 64.5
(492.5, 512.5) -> 64.9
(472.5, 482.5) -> 65.6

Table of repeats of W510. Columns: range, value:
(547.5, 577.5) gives 65.4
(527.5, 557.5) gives 65.13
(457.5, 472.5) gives 65.67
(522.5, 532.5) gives 64.77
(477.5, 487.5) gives 66.14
